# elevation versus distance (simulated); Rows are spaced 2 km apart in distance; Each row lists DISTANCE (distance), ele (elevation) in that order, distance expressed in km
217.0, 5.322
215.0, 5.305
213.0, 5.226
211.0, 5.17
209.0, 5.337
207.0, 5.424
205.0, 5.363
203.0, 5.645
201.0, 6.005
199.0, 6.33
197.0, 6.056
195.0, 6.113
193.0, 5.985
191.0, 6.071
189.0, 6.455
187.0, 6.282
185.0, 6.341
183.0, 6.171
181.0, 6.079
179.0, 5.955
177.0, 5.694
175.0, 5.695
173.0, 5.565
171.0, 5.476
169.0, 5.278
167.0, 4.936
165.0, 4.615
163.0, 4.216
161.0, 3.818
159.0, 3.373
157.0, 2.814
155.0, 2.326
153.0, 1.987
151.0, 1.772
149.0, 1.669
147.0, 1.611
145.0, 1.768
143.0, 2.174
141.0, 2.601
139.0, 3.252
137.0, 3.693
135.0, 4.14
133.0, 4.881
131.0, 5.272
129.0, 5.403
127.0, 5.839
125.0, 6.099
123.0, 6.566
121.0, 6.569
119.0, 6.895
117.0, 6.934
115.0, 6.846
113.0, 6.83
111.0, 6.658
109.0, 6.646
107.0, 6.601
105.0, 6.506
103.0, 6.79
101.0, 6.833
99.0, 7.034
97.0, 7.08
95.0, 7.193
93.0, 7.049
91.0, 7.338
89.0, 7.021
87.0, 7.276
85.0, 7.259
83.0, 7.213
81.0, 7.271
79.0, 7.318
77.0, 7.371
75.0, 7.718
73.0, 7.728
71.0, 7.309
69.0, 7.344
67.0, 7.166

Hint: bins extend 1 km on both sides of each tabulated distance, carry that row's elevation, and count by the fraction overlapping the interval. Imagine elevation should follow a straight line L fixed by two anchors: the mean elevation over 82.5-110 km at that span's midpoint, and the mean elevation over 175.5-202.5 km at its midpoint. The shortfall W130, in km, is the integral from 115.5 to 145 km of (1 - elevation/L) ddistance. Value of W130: 7.7 km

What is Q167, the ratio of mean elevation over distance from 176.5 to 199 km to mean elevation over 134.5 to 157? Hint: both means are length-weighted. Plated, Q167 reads 2.5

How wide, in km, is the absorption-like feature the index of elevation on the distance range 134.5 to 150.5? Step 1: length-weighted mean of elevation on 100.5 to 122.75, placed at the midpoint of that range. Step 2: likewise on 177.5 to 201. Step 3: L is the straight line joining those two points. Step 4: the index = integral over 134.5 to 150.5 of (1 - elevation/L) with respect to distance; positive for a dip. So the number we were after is 9.76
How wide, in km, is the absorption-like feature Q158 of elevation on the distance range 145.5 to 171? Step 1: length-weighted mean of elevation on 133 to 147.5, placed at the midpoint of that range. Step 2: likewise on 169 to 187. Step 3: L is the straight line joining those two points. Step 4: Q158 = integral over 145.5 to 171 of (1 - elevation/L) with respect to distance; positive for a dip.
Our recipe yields 7.0 km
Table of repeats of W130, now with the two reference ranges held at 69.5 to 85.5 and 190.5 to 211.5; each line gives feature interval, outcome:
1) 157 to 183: 4.9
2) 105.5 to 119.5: 0.4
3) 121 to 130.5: 1.1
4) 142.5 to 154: 8.3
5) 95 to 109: 0.5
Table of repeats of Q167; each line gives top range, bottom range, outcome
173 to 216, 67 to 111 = 0.82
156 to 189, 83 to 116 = 0.75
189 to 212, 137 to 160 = 2.45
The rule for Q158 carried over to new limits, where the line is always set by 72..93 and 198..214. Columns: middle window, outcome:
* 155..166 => 4.6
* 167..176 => 0.9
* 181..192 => -0.8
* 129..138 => 2.7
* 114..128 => 0.5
